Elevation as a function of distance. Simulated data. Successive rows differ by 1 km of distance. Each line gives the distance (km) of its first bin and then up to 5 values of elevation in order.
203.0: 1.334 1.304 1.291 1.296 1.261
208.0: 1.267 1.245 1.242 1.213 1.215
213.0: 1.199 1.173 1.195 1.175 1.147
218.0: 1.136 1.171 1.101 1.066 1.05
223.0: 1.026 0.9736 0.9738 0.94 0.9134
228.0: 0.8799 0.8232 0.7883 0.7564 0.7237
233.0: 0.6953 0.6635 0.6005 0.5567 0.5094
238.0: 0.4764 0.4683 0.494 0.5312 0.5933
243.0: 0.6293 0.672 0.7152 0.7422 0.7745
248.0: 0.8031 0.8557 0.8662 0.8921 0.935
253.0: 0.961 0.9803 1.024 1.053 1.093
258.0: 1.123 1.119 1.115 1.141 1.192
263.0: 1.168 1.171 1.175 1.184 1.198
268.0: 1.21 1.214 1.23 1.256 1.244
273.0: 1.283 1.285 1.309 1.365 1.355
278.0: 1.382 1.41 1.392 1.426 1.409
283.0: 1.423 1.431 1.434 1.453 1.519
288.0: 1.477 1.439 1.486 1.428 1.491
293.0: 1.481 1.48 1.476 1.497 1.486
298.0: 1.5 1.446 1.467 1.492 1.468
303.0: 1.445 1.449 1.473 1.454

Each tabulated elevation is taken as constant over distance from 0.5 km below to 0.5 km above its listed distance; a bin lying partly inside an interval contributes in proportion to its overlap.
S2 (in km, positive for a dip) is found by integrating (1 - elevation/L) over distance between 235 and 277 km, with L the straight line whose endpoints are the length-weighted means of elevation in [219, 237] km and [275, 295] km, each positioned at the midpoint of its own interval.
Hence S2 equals 7.0 km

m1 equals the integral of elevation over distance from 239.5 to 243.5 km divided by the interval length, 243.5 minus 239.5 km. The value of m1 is 0.562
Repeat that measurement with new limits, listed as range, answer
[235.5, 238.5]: 0.514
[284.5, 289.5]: 1.46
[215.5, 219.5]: 1.16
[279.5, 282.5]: 1.41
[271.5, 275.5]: 1.28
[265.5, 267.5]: 1.19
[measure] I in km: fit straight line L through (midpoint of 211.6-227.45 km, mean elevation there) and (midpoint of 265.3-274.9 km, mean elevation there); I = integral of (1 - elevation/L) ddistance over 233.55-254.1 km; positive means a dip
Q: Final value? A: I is 8.3 km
